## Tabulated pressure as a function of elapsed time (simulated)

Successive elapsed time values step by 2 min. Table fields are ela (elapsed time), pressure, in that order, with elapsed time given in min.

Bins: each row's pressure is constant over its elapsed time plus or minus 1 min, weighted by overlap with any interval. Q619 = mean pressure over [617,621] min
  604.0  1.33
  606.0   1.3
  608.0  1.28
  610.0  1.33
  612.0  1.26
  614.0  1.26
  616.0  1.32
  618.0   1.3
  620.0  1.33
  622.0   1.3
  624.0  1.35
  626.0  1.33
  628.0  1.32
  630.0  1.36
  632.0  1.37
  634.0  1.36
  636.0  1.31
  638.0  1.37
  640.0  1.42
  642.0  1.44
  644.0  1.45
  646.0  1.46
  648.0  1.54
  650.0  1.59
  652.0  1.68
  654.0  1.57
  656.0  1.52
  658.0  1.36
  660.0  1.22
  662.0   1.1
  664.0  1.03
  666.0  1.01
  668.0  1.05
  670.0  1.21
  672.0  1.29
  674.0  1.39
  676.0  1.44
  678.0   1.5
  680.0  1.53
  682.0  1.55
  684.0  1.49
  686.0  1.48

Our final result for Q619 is 1.31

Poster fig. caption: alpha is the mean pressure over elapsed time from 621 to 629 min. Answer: 1.33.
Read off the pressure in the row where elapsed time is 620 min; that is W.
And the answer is 1.33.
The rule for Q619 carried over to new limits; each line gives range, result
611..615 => 1.26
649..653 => 1.64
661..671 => 1.08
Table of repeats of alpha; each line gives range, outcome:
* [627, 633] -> 1.35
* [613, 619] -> 1.29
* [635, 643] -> 1.39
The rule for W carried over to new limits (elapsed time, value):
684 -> 1.49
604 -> 1.33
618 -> 1.3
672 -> 1.29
